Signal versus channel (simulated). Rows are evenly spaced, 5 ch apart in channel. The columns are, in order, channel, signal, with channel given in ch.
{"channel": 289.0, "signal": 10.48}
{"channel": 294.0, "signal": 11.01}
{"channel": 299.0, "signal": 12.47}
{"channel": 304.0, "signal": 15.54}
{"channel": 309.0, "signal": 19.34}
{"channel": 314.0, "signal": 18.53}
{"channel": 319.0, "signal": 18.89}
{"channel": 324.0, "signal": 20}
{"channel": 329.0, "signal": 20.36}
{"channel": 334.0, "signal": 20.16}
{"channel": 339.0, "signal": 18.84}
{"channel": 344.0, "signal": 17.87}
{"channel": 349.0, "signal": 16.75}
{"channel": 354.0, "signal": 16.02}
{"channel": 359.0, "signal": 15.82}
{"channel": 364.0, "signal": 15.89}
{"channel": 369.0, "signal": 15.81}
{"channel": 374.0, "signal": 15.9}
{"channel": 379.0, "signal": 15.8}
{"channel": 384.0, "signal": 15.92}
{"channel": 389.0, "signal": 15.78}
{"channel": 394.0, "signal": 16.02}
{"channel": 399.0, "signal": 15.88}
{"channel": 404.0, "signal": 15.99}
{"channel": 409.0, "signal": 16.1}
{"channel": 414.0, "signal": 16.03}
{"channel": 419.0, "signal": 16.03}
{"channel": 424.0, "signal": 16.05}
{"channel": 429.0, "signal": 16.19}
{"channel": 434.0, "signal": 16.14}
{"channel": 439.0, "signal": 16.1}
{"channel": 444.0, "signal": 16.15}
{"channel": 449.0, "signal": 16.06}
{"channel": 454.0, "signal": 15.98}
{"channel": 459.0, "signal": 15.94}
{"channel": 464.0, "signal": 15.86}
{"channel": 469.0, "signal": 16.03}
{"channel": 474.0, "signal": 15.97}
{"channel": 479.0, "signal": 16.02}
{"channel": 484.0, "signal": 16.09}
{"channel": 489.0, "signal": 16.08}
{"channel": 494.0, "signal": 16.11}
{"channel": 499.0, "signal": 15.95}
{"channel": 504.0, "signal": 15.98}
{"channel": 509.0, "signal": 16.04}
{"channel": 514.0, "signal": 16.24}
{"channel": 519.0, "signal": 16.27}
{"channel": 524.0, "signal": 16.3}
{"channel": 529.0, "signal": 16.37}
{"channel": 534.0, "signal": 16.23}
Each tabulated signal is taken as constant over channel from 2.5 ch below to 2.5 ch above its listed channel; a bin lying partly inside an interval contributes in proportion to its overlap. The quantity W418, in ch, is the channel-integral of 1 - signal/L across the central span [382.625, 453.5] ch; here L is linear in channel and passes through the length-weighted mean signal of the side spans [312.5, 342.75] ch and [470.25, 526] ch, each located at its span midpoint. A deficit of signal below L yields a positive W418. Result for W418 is 6.5 ch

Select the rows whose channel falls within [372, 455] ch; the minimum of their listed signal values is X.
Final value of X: 15.78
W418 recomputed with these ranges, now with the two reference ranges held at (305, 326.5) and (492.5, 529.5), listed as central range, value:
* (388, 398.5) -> 1.1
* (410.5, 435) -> 1.9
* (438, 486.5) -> 2.4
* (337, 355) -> 1.0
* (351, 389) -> 4.8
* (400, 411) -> 1.0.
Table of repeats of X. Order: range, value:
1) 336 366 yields 15.82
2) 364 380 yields 15.8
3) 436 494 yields 15.86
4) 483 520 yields 15.95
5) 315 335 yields 18.89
